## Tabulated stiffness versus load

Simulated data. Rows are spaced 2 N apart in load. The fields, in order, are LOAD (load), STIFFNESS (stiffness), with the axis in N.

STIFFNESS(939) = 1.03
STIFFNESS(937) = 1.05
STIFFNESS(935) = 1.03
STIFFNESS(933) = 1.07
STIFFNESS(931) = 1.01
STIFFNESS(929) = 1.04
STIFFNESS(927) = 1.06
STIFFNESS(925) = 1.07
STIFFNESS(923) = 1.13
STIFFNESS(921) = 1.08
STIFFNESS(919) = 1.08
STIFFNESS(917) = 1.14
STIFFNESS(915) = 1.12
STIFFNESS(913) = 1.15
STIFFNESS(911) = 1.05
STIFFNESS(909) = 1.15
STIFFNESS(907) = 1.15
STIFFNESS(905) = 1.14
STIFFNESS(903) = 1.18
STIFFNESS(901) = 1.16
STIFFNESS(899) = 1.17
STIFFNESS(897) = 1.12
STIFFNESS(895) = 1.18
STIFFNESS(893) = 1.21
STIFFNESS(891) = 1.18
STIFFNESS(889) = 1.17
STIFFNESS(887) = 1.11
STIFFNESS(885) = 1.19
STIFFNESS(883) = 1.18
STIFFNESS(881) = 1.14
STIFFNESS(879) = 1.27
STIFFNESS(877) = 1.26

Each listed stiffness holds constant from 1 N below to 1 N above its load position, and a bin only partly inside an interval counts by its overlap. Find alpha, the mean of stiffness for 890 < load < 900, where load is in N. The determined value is 1.17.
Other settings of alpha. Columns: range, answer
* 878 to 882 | 1.21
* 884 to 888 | 1.15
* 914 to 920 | 1.11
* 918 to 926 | 1.09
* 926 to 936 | 1.04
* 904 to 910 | 1.15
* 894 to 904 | 1.16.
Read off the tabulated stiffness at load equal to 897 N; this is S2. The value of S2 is 1.12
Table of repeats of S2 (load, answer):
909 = 1.15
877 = 1.26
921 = 1.08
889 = 1.17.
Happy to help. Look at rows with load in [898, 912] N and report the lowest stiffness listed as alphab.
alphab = 1.05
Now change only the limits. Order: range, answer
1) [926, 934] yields 1.01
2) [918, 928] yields 1.06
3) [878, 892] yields 1.11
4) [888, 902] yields 1.12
